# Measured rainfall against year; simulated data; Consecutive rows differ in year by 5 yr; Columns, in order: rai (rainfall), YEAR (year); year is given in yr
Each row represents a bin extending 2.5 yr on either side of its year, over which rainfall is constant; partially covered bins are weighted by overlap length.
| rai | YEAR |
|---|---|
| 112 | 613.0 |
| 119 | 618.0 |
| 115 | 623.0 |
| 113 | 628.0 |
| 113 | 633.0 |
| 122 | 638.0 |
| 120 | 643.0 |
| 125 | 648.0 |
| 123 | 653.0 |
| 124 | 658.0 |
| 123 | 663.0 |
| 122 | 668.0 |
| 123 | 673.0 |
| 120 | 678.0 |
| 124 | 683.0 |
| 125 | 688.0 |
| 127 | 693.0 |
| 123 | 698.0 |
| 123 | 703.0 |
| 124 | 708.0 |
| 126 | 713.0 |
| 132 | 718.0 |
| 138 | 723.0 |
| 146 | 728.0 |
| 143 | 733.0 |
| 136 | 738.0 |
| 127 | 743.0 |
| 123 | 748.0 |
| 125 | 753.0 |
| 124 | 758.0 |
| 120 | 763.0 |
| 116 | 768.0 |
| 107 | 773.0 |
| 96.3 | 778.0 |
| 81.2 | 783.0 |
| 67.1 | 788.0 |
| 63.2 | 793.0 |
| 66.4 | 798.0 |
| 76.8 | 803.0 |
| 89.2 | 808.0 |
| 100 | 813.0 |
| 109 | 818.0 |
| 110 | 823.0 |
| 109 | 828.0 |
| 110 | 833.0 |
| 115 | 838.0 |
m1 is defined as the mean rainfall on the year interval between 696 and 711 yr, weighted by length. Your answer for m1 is 123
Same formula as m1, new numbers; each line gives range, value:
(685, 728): 128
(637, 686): 123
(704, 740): 134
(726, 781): 123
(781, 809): 73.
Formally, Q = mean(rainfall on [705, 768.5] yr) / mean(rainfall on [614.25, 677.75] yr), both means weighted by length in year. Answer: 1.08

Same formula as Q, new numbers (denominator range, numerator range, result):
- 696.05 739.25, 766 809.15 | 0.64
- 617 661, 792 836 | 0.79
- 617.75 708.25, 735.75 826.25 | 0.84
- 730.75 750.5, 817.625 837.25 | 0.83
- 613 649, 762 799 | 0.76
